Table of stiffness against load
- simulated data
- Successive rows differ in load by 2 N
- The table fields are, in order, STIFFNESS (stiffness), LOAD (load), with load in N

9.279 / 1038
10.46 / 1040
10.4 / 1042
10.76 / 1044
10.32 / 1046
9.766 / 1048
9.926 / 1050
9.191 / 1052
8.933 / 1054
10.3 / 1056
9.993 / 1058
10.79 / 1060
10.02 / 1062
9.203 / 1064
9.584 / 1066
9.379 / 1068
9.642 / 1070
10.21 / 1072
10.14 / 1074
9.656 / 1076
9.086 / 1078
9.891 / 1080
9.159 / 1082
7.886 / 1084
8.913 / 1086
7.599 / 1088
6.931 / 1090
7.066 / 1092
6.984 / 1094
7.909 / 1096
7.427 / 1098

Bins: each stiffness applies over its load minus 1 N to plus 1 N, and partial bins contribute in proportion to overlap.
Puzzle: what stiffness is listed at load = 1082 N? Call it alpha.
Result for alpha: 9.159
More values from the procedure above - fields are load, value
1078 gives 9.086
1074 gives 10.14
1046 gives 10.32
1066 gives 9.584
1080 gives 9.891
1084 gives 7.886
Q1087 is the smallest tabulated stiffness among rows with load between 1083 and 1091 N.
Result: 6.931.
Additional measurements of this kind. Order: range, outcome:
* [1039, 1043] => 10.4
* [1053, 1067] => 8.933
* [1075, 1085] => 7.886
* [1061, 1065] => 9.203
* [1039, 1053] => 9.191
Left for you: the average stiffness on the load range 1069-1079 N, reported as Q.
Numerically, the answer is 9.75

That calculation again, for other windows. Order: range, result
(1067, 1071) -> 9.51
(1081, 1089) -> 8.39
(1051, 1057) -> 9.47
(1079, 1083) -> 9.53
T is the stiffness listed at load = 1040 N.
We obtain 10.46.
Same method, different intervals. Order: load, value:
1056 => 10.3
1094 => 6.984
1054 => 8.933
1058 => 9.993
